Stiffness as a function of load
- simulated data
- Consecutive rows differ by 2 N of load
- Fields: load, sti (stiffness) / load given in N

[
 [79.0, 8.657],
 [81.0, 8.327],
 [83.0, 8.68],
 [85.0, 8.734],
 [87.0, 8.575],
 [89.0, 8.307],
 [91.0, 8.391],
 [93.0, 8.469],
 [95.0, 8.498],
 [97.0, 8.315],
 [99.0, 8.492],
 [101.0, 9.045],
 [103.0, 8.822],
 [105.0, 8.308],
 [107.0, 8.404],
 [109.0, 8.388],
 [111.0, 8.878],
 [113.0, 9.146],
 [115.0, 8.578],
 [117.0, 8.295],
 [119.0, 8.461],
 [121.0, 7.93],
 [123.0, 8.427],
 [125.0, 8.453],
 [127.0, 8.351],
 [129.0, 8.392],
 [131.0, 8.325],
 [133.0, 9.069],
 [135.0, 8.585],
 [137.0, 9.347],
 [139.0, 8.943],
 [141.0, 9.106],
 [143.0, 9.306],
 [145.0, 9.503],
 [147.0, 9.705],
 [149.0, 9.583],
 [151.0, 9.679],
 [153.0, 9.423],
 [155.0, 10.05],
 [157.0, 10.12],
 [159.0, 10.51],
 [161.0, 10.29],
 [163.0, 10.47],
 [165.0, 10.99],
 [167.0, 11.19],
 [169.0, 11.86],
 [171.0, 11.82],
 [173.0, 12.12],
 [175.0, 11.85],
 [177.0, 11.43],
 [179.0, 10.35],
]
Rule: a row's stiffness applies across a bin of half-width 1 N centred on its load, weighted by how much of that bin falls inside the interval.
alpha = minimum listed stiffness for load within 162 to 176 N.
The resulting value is 10.47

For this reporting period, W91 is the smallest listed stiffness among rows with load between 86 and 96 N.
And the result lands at 8.307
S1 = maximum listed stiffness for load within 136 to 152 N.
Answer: 9.705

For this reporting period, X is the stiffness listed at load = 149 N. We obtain 9.583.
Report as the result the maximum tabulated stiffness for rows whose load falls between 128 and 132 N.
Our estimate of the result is 8.392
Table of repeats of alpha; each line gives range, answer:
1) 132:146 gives 8.585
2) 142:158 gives 9.306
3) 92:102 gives 8.315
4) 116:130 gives 7.93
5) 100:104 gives 8.822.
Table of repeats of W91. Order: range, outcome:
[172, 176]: 11.85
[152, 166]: 9.423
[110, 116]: 8.578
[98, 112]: 8.308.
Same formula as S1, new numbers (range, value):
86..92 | 8.575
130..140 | 9.347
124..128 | 8.453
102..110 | 8.822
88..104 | 9.045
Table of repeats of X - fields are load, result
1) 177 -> 11.43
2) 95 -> 8.498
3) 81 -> 8.327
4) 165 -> 10.99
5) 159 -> 10.51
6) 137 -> 9.347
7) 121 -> 7.93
